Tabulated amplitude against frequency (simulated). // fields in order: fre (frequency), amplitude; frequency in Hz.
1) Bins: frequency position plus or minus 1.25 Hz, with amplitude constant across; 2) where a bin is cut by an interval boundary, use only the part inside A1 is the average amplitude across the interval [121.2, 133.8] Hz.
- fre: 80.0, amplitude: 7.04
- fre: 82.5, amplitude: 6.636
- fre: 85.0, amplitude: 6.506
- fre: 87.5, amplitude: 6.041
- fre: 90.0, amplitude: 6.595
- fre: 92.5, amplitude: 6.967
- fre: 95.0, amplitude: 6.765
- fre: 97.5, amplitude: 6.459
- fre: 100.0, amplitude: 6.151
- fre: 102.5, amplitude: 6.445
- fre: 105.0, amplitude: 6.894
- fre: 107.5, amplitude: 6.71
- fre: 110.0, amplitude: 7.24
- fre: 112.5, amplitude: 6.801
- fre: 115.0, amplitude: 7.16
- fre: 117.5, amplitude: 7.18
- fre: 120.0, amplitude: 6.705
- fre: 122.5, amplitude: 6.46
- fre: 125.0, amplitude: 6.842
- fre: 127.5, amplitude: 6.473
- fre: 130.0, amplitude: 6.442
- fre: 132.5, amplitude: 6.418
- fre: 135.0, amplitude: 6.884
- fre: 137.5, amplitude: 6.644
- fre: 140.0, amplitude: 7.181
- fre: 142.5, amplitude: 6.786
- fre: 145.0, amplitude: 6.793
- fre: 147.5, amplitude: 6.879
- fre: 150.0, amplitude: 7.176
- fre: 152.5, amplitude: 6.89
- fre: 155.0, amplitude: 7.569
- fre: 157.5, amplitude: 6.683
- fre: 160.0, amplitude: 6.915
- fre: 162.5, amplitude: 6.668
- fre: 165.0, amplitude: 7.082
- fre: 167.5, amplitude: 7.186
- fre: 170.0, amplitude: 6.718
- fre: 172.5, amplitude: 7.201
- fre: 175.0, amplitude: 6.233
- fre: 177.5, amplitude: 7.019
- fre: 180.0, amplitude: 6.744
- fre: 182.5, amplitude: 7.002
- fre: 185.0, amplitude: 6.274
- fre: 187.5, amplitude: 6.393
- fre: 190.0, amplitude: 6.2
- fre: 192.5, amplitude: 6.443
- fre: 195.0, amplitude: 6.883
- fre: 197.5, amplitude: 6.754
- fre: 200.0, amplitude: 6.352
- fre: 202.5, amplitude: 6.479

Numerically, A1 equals 6.53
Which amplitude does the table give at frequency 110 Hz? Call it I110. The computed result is 7.24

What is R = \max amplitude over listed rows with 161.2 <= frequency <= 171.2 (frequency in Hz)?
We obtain 7.186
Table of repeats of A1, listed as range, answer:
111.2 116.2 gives 6.98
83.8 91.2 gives 6.38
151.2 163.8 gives 6.95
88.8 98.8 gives 6.69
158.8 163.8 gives 6.79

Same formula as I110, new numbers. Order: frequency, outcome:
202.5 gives 6.479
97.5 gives 6.459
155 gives 7.569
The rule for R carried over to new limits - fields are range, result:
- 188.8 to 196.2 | 6.883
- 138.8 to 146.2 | 7.181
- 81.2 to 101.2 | 6.967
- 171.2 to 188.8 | 7.201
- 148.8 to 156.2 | 7.569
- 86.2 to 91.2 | 6.595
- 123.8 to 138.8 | 6.884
